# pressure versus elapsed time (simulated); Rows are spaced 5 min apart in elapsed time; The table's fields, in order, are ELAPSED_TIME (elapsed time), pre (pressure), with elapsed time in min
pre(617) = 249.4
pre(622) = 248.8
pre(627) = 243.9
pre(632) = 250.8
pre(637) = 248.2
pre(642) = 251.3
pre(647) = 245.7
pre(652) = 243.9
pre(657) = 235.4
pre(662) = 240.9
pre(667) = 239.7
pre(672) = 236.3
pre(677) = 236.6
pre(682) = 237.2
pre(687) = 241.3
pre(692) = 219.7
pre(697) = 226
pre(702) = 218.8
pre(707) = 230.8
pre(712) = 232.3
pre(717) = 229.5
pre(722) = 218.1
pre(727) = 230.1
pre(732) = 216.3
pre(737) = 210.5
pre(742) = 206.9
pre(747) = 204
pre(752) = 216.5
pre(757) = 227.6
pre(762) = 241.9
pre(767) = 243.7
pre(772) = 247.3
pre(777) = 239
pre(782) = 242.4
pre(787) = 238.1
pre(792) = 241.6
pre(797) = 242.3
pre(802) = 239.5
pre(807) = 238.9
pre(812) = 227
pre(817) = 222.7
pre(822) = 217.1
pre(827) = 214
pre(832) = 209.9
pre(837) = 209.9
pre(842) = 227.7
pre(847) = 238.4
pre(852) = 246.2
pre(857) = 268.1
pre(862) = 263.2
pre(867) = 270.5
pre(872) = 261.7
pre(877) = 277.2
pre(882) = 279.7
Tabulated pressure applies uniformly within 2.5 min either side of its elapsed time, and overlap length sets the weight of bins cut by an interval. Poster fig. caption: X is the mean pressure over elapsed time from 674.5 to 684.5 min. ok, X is 237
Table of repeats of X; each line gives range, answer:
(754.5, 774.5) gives 240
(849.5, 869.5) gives 262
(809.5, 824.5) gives 222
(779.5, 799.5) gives 241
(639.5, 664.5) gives 243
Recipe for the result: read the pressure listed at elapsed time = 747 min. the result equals 204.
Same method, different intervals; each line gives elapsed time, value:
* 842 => 227.7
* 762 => 241.9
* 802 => 239.5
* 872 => 261.7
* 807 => 238.9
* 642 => 251.3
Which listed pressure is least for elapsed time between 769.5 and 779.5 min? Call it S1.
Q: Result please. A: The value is 239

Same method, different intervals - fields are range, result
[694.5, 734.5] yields 216.3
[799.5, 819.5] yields 222.7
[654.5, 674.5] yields 235.4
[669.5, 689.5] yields 236.3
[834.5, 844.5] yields 209.9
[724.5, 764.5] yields 204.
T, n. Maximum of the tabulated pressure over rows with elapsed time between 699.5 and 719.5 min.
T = 232.3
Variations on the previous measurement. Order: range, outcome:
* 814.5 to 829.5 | 222.7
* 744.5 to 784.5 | 247.3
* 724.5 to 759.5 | 230.1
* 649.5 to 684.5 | 243.9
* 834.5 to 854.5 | 246.2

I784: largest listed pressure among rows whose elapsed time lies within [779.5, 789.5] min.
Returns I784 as 242.4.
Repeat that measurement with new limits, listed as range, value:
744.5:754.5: 216.5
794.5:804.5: 242.3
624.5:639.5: 250.8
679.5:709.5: 241.3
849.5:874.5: 270.5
